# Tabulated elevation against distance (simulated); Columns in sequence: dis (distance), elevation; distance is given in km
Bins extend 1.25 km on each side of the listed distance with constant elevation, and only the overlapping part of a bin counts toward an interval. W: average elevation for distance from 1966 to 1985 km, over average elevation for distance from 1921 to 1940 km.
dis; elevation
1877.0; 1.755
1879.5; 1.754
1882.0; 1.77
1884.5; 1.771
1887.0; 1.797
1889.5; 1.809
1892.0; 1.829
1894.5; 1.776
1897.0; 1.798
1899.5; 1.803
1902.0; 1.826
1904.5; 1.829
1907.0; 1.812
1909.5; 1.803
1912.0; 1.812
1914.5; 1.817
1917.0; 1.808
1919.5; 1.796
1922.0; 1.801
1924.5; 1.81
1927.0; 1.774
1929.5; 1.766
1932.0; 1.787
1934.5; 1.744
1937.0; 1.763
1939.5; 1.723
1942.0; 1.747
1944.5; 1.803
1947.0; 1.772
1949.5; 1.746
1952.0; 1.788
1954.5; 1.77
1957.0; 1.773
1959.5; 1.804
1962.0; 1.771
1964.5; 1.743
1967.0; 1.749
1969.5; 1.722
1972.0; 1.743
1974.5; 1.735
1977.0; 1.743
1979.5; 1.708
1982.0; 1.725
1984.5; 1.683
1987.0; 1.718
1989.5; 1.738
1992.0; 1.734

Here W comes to 0.97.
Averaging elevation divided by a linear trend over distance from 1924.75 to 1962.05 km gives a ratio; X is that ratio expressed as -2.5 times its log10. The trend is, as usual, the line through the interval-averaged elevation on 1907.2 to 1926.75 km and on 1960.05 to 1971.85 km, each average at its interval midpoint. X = 0.00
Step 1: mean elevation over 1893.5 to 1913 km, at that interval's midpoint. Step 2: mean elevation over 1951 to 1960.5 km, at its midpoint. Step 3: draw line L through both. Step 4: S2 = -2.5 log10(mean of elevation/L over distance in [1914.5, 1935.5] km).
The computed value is 0.006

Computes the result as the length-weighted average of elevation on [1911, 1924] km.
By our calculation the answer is 1.81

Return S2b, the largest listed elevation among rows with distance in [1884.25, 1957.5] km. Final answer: 1.829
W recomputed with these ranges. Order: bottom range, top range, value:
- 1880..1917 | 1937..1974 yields 0.98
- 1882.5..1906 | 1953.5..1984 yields 0.97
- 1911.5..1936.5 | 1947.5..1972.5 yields 0.98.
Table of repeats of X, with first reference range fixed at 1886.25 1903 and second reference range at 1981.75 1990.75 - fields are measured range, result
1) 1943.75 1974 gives -0.014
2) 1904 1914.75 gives -0.014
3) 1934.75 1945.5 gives 0.002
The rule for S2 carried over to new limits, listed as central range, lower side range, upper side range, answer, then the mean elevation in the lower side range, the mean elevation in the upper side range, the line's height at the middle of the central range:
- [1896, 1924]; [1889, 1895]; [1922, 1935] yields -0.01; 1.81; 1.78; 1.79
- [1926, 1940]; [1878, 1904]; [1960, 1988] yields 0.00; 1.79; 1.73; 1.76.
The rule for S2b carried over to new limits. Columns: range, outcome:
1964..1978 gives 1.749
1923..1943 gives 1.81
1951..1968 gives 1.804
